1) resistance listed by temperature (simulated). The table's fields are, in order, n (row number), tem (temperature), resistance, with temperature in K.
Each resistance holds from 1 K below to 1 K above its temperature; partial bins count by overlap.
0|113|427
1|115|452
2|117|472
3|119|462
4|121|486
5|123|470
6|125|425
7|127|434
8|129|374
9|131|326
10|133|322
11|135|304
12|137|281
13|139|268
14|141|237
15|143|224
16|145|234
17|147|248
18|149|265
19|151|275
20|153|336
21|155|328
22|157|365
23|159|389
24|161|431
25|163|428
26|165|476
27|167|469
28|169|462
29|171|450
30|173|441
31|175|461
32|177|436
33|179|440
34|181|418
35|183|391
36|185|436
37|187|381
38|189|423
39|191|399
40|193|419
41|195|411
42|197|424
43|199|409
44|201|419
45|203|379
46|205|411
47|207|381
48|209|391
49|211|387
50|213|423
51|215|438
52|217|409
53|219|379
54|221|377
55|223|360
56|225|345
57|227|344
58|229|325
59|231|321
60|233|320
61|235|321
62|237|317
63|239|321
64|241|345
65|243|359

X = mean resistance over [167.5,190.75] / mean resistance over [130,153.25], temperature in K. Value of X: 1.57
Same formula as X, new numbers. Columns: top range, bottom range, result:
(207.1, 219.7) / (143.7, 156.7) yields 1.42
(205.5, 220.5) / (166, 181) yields 0.89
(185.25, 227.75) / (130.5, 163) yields 1.30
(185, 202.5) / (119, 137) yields 1.05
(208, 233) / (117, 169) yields 1.04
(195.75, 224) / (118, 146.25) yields 1.16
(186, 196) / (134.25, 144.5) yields 1.56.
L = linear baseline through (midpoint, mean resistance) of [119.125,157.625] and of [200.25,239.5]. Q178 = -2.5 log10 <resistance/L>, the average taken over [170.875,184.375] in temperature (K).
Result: -0.24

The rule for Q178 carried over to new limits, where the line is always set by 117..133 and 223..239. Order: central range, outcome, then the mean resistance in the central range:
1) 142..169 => 0.13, 348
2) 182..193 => -0.11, 407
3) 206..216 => -0.17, 404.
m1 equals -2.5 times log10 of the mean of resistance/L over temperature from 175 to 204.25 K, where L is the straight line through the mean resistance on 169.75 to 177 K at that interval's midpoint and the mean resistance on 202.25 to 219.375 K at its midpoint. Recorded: 0.03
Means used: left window 449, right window 401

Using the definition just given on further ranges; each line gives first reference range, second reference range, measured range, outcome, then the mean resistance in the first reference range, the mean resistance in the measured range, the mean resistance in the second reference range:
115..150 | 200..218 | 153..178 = -0.14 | 346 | 424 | 404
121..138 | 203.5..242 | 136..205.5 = -0.03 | 374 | 379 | 364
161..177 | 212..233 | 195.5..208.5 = -0.01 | 453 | 404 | 370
